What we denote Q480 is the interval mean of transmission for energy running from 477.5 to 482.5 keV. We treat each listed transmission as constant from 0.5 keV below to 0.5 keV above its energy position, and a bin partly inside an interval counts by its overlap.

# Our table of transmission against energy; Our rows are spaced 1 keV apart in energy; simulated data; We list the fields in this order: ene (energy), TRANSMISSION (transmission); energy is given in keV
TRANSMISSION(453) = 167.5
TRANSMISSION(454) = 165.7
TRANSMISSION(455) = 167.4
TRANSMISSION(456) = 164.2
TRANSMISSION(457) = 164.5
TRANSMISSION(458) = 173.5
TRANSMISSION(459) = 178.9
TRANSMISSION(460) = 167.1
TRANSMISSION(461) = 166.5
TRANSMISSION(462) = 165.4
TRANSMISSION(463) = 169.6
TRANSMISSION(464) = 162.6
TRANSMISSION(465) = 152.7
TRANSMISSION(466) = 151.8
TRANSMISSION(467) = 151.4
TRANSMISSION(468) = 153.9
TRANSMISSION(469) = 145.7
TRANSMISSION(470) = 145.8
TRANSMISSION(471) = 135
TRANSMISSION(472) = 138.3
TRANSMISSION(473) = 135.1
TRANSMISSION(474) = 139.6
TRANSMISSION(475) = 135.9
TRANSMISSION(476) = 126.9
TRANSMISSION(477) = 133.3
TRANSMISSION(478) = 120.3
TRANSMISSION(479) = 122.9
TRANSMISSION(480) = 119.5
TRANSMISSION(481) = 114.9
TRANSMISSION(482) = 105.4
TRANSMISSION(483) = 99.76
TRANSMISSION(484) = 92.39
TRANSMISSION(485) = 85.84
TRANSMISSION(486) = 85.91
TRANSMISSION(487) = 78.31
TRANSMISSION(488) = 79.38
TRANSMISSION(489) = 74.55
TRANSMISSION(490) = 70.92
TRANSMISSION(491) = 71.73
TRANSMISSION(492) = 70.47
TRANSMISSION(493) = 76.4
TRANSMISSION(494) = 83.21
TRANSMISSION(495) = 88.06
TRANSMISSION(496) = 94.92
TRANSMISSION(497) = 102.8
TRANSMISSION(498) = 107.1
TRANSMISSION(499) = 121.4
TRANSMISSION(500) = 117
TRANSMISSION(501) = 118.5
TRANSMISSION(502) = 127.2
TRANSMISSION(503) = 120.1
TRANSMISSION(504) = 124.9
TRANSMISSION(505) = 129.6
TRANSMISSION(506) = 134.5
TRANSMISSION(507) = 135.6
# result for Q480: 117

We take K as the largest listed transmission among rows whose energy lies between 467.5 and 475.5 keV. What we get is 153.9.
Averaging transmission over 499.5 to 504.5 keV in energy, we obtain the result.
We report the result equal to 122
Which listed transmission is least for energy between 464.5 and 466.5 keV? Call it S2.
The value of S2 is 151.8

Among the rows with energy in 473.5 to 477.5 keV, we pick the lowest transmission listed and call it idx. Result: 126.9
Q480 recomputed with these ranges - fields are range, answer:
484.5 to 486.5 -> 85.9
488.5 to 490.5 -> 72.7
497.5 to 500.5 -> 115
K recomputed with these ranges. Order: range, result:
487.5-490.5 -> 79.38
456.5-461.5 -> 178.9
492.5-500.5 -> 121.4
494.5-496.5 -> 94.92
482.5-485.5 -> 99.76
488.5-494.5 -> 83.21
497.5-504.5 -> 127.2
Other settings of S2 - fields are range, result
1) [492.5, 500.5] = 76.4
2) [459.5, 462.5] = 165.4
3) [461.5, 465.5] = 152.7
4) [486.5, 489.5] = 74.55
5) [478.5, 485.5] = 85.84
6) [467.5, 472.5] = 135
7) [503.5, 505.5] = 124.9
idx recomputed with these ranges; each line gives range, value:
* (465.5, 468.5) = 151.4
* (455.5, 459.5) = 164.2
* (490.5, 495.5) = 70.47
